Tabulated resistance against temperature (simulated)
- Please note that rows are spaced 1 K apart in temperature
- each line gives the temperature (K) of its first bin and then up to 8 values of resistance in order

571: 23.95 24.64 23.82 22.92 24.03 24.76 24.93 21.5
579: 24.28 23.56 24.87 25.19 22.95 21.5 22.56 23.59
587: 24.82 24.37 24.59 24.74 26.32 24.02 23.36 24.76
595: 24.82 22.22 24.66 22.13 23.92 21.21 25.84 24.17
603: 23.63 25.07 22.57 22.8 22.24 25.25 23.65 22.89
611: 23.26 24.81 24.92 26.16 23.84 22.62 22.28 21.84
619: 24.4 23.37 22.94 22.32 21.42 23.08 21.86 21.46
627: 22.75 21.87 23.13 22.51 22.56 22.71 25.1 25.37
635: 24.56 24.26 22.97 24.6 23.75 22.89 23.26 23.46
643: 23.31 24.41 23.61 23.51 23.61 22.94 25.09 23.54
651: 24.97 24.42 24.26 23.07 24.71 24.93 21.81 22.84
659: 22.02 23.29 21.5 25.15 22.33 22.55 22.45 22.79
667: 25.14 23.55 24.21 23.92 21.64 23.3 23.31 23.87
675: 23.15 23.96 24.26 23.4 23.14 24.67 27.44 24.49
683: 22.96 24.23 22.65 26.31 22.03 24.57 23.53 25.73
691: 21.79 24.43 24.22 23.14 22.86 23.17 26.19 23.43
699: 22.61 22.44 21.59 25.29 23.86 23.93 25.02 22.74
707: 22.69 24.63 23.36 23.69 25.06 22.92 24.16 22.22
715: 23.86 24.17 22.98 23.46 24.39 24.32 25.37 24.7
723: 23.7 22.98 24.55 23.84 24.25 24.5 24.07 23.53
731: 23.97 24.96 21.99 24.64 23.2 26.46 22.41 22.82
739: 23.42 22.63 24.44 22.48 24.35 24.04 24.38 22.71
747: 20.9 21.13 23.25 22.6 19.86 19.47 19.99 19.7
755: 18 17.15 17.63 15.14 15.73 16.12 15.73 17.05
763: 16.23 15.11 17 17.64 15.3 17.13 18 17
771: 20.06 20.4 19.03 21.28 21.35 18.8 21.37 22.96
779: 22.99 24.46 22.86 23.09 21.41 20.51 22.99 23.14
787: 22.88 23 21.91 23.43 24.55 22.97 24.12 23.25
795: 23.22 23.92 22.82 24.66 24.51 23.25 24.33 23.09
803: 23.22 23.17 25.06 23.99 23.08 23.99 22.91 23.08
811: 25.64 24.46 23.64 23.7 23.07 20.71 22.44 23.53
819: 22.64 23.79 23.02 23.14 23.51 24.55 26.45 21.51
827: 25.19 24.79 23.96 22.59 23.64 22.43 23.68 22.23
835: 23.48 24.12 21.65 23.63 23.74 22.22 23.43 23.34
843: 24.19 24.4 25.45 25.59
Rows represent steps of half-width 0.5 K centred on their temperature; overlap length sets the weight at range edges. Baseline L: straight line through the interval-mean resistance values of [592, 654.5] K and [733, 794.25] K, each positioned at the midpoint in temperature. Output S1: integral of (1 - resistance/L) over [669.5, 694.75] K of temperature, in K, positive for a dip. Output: -1.6 K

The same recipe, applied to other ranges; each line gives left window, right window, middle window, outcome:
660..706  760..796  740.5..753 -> -0.43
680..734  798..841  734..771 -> 5.88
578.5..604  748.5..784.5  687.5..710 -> -2.84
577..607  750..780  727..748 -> -4.51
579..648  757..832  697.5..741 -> -2.25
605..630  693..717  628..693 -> -0.90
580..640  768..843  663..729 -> -1.41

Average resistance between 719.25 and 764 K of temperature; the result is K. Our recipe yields 21.8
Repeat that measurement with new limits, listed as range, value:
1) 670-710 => 23.7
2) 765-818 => 22.3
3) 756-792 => 19.8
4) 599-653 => 23.5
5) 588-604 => 24.1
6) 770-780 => 20.9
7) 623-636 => 23.1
